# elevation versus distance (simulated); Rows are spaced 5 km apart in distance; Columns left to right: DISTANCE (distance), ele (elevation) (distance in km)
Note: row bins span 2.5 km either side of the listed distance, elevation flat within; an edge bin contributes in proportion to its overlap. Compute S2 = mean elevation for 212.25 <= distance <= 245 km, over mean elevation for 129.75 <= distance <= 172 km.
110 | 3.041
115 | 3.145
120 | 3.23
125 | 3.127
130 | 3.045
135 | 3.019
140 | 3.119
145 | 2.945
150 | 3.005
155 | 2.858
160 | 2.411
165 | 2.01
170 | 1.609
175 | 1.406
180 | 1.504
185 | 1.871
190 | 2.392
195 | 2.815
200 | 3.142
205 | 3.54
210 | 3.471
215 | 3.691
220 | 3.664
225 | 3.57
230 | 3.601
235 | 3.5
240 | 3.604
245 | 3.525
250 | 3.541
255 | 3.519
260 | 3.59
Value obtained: 1.35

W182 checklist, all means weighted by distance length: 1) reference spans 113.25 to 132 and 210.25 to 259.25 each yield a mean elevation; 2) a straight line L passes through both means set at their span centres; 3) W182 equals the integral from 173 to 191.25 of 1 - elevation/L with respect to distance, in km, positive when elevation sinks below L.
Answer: 8.7 km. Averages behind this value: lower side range 3.14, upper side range 3.57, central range 1.76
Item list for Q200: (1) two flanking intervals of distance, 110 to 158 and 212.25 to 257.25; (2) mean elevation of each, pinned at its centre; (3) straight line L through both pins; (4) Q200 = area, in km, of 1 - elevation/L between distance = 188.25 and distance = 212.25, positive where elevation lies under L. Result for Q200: 2.2 km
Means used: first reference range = 3.05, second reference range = 3.58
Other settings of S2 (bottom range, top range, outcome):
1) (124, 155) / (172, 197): 0.65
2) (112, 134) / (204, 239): 1.14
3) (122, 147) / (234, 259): 1.16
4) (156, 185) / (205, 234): 1.94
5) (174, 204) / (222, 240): 1.55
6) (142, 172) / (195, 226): 1.38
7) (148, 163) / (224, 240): 1.31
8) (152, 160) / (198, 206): 1.22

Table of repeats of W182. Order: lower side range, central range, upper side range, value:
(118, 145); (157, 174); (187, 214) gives 6.1 km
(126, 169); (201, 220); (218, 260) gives -1.3 km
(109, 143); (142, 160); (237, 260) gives 1.8 km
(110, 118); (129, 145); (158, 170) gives -2.5 km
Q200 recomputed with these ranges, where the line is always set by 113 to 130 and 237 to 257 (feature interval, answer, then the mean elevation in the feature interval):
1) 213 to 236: -0.9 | 3.61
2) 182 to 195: 4.3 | 2.24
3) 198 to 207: 0.2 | 3.34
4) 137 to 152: 0.9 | 3.02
